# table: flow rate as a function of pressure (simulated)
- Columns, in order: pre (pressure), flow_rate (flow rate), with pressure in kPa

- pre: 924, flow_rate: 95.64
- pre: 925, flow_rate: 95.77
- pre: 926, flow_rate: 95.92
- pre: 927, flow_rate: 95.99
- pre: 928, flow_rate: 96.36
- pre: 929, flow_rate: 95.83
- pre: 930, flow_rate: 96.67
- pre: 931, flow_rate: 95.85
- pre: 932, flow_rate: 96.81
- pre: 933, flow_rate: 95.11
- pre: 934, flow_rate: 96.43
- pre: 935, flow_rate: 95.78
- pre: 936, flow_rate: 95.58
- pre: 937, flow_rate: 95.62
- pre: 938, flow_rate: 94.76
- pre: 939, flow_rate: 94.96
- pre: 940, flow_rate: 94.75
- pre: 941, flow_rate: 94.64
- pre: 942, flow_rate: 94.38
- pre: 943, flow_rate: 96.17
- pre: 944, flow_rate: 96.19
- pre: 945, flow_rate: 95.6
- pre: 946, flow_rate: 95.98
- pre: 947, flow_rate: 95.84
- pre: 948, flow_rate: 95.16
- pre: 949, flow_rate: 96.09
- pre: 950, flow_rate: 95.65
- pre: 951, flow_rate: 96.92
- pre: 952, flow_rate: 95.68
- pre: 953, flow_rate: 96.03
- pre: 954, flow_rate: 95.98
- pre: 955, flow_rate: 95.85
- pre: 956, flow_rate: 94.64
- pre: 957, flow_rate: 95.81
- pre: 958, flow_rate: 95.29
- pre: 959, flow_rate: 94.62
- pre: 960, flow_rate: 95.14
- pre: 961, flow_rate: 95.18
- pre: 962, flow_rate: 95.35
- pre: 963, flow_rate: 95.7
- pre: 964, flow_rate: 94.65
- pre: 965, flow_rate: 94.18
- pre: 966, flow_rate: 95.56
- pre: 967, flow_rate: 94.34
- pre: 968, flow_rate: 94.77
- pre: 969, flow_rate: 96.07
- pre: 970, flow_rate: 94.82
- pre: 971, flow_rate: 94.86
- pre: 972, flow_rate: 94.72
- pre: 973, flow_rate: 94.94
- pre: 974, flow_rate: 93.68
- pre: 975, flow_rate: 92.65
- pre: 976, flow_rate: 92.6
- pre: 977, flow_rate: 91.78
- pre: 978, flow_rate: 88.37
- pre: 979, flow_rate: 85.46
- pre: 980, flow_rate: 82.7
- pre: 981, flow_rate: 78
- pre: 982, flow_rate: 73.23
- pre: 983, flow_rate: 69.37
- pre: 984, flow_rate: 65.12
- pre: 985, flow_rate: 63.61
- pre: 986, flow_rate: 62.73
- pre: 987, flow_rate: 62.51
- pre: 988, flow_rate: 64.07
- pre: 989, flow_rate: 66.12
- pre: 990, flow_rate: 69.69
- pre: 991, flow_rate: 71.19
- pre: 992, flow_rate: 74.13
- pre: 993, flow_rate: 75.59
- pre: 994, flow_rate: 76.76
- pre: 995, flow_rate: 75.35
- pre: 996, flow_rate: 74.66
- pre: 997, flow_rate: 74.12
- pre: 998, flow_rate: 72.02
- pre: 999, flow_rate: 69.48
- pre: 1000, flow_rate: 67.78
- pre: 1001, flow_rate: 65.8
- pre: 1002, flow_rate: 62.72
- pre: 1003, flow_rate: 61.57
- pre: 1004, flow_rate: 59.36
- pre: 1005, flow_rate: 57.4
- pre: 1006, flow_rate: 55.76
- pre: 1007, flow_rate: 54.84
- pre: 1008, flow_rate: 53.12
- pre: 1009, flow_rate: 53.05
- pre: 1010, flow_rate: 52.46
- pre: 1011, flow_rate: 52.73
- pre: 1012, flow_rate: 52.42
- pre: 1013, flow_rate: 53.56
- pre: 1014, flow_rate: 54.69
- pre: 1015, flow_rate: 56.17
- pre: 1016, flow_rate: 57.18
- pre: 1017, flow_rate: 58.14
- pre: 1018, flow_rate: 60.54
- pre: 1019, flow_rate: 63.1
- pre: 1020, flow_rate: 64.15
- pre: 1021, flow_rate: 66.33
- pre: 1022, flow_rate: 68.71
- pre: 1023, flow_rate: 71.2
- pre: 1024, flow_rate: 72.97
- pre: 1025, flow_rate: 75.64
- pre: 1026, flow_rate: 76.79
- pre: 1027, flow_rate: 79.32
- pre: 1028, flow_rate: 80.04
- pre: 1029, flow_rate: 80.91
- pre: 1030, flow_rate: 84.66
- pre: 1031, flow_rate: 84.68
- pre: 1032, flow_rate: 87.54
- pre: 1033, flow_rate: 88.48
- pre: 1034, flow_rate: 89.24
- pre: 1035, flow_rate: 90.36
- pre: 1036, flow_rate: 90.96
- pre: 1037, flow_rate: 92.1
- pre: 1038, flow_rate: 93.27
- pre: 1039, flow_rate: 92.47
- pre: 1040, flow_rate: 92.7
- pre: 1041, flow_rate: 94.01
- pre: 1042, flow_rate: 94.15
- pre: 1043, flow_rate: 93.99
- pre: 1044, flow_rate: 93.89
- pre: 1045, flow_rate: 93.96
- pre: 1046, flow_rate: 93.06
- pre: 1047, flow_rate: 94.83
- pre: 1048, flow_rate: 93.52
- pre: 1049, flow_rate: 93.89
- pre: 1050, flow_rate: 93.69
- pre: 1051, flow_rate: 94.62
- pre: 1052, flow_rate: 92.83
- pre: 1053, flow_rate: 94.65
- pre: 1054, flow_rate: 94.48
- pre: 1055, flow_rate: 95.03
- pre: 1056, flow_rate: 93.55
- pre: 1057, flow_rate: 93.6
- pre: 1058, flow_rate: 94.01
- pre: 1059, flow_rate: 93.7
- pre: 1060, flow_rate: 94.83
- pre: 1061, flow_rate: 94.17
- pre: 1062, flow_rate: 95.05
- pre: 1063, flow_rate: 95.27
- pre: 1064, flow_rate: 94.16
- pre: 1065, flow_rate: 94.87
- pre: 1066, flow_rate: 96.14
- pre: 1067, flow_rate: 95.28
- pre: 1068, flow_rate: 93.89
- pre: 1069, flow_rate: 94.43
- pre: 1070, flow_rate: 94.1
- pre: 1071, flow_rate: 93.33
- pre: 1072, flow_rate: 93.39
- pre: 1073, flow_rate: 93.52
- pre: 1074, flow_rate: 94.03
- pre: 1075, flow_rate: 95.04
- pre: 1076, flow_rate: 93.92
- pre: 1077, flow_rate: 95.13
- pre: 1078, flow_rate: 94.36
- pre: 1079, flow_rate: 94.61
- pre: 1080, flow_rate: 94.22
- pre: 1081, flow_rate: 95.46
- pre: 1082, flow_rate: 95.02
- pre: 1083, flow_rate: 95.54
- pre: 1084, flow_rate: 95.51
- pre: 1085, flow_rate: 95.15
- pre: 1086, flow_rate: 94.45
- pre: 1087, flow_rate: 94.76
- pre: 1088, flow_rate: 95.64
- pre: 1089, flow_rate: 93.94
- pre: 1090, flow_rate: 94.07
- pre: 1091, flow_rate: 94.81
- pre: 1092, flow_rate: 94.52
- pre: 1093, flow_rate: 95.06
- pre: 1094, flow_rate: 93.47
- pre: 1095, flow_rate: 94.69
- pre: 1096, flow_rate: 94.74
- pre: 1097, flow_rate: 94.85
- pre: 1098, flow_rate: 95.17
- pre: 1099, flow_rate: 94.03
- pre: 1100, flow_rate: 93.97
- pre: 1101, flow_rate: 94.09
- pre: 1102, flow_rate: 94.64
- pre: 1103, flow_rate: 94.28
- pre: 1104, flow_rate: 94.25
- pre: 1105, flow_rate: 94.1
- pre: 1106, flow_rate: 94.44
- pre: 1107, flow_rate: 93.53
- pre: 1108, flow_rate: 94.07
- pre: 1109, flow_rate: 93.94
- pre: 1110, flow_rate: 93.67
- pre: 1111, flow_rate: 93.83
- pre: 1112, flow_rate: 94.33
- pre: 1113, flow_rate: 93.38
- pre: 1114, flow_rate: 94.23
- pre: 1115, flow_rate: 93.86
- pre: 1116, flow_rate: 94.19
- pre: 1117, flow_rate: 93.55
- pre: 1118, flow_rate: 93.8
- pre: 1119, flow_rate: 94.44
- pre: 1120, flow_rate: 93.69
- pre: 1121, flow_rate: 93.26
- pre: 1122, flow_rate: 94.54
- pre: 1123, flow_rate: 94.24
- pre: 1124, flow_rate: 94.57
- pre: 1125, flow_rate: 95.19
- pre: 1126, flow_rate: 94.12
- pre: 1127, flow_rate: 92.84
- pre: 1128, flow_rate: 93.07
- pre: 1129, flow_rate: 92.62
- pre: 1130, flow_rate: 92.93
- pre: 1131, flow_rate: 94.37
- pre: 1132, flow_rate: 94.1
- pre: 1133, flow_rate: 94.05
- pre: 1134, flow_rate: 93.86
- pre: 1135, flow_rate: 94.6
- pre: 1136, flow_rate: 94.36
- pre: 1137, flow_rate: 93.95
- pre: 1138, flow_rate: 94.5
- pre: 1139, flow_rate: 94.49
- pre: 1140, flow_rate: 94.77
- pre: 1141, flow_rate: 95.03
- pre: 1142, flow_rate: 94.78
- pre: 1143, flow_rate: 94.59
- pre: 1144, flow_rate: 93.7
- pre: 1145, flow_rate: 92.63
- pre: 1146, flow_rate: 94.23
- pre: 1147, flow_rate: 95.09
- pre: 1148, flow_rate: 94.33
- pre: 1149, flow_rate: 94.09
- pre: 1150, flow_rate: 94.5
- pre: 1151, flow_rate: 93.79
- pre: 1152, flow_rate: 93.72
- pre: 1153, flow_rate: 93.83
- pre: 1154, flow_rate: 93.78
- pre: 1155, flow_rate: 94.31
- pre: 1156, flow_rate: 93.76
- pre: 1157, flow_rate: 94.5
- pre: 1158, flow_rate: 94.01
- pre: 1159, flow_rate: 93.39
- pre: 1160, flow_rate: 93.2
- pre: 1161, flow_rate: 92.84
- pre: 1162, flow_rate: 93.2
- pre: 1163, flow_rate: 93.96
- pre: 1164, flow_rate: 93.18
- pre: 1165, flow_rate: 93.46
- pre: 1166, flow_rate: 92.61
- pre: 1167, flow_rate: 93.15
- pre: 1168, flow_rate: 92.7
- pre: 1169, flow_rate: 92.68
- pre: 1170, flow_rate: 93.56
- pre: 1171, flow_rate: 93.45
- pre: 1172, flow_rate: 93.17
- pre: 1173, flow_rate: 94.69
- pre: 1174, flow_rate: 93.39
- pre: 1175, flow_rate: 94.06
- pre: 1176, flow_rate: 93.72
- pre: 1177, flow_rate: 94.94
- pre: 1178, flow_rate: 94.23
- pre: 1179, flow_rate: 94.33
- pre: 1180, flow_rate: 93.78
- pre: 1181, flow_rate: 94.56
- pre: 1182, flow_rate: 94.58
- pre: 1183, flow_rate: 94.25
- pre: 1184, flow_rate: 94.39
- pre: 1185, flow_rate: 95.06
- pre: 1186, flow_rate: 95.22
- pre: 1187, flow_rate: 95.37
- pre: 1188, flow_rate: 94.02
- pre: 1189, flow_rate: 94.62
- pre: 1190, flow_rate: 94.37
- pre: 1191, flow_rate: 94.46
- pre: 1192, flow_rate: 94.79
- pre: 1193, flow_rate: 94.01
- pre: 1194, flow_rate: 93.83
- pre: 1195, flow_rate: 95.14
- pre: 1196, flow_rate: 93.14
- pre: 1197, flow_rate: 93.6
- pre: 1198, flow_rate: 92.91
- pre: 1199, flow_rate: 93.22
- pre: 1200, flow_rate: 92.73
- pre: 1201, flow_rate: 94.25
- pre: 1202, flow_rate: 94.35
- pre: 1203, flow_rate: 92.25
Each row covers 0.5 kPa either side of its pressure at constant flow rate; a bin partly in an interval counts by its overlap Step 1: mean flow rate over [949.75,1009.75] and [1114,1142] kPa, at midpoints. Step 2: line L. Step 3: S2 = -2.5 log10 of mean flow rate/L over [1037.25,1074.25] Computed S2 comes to -0.08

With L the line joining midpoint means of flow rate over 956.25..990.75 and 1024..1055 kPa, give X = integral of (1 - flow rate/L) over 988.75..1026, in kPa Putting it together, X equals 10.0 kPa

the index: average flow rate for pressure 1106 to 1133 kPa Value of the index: 93.9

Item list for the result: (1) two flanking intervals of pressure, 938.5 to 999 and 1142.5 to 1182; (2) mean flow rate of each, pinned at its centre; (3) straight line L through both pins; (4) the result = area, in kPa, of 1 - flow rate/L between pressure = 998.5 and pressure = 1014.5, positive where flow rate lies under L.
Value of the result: 5.51 kPa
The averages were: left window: 87.1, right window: 93.8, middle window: 57.9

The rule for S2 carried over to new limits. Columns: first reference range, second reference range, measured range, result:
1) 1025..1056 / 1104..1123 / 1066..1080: -0.028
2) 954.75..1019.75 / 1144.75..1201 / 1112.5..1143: -0.054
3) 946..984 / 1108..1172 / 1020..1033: 0.198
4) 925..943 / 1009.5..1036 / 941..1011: 0.031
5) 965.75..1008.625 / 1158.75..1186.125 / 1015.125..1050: -0.029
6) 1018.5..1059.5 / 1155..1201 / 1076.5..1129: -0.048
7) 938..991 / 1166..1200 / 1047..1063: -0.036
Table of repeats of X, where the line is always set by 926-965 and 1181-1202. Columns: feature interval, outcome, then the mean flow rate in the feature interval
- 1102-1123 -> 0.1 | 94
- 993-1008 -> 4.6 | 66.1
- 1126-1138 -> 0.1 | 93.8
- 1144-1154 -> 0.0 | 94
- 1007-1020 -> 5.4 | 55.9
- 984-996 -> 3.3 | 69.3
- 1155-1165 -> 0.1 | 93.6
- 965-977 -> 0.1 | 94.3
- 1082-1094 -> 0.0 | 94.8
